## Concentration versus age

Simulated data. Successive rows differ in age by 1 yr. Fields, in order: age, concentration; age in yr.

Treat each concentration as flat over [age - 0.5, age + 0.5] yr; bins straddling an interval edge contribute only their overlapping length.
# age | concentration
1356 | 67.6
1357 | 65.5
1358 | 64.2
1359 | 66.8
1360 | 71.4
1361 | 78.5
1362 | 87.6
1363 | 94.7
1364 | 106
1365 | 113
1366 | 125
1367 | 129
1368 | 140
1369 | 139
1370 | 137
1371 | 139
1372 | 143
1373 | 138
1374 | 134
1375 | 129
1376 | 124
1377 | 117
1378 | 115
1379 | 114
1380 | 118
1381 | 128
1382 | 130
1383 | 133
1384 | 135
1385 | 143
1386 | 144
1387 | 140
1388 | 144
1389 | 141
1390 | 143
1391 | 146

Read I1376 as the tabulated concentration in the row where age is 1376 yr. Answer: 124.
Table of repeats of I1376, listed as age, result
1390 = 143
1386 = 144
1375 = 129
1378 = 115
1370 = 137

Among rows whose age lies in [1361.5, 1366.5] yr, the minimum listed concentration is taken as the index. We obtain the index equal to 87.6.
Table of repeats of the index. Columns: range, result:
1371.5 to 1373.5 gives 138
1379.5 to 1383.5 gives 118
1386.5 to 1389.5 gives 140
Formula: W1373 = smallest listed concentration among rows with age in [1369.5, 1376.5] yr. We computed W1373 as 124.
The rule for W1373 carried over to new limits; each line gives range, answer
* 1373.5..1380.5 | 114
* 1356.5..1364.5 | 64.2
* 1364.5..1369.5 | 113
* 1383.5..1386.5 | 135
